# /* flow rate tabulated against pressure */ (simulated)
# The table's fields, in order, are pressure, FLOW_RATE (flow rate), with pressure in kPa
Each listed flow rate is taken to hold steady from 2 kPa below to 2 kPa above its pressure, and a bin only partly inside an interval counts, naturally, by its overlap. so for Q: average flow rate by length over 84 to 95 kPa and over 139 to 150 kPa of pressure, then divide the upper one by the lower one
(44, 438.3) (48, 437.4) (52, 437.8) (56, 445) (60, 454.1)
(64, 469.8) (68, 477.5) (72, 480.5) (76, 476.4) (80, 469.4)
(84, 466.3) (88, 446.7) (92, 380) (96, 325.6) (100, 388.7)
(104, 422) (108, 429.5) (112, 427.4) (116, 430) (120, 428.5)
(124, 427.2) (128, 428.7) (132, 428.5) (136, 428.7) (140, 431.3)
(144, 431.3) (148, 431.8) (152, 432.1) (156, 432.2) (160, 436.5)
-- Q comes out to 1.0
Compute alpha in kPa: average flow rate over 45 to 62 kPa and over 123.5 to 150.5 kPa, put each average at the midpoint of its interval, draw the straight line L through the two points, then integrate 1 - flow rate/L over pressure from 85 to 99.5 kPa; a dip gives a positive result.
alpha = 1.55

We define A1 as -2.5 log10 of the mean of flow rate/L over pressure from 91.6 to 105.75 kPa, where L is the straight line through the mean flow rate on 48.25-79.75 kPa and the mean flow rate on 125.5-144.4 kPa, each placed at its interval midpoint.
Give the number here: 0.18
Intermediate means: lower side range 462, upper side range 429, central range 378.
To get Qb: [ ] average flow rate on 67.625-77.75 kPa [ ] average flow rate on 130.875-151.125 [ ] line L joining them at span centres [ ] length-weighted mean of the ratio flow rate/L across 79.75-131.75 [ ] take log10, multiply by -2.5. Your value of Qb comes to 0.088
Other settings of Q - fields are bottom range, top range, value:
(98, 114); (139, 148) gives 1.03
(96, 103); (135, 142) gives 1.15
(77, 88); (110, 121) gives 0.92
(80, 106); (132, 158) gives 1.05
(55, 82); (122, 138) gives 0.91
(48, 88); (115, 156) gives 0.93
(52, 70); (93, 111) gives 0.86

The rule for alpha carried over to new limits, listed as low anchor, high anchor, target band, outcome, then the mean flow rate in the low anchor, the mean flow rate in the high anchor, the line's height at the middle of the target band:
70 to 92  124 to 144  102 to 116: 0.5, 460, 429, 444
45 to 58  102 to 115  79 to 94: -0.2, 440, 427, 432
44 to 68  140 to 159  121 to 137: 0.3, 450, 432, 436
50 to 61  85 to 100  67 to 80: -1.8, 445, 390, 418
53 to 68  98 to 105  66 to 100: -0.7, 458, 403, 428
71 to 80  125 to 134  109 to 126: 0.4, 476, 428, 439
